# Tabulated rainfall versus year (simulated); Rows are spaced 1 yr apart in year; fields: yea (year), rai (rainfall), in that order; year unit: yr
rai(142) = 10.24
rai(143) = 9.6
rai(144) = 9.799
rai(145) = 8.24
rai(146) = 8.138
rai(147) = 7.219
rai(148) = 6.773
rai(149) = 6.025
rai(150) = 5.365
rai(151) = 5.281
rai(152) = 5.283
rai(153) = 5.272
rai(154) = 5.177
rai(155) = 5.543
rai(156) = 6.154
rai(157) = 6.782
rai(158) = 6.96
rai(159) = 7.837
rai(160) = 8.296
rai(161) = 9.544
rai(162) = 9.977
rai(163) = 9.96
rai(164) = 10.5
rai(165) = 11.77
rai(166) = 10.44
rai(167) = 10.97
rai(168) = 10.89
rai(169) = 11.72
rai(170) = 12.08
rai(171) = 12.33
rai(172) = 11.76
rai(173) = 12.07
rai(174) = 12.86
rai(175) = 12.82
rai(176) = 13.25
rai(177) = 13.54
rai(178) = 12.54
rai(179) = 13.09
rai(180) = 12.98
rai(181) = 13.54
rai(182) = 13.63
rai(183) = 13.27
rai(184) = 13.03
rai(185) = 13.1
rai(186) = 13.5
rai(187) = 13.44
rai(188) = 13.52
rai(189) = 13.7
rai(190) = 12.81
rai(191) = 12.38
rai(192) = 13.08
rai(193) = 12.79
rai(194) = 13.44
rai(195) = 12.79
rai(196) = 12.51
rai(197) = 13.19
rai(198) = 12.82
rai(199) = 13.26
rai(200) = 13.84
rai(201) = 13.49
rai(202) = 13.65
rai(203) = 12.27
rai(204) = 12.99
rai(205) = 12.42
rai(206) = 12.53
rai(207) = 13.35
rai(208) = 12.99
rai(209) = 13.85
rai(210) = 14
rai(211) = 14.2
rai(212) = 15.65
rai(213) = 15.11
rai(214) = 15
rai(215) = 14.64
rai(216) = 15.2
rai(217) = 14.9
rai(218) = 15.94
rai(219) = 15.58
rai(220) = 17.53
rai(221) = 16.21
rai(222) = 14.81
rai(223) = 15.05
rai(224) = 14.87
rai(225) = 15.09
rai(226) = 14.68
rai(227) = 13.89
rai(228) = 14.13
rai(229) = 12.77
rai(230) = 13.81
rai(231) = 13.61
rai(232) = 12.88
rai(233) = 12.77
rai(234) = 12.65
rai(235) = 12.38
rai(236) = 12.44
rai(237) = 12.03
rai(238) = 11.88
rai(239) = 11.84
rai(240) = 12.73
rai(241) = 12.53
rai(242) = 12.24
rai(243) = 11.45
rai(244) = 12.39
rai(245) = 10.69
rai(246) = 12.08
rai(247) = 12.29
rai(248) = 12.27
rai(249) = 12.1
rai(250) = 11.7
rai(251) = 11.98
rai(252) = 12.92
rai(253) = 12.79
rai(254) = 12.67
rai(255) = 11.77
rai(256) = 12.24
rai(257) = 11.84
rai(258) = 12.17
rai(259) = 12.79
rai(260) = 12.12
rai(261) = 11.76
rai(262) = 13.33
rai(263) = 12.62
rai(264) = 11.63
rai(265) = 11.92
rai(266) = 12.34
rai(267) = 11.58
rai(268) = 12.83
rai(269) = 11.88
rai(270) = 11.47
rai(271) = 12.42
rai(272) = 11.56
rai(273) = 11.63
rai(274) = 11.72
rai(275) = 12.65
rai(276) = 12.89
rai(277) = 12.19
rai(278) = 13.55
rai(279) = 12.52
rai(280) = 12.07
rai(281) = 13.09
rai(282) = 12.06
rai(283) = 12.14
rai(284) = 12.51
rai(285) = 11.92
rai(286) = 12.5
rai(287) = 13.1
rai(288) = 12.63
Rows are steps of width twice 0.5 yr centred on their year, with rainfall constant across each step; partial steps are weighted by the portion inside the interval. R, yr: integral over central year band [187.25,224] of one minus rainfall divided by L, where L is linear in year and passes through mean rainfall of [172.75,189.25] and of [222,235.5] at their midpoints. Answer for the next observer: -1.2 yr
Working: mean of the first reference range 13.2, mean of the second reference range 13.8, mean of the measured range 13.9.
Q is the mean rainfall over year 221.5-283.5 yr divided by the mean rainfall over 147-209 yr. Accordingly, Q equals 1.12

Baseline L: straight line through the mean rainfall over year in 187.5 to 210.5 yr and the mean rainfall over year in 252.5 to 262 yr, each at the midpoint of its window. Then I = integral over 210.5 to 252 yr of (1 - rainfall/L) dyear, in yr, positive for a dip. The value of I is -2.9 yr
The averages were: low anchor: 13.1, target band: 13.6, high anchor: 12.3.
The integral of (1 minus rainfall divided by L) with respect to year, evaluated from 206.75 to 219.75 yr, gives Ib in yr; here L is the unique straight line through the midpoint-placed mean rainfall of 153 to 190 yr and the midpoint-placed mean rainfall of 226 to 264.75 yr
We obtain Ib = -3.1 yr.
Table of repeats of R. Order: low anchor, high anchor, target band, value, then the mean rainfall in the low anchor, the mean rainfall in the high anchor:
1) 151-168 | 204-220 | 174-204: -4.1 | 8.15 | 14.4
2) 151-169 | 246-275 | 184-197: -4.9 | 8.33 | 12.2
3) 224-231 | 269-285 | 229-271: 3.1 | 14.1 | 12.3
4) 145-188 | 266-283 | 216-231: -4.9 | 10.1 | 12.3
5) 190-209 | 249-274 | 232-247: 0.3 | 13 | 12.2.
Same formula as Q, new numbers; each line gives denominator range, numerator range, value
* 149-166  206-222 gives 1.98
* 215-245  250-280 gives 0.89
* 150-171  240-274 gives 1.42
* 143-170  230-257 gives 1.50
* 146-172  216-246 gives 1.62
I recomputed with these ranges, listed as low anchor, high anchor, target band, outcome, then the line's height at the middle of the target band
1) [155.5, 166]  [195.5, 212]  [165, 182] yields -3.6 yr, 10.2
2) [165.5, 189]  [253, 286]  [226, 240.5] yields -0.6 yr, 12.4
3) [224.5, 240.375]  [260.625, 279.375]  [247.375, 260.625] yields 0.4 yr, 12.6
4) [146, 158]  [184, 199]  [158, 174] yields -3.9 yr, 8.53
